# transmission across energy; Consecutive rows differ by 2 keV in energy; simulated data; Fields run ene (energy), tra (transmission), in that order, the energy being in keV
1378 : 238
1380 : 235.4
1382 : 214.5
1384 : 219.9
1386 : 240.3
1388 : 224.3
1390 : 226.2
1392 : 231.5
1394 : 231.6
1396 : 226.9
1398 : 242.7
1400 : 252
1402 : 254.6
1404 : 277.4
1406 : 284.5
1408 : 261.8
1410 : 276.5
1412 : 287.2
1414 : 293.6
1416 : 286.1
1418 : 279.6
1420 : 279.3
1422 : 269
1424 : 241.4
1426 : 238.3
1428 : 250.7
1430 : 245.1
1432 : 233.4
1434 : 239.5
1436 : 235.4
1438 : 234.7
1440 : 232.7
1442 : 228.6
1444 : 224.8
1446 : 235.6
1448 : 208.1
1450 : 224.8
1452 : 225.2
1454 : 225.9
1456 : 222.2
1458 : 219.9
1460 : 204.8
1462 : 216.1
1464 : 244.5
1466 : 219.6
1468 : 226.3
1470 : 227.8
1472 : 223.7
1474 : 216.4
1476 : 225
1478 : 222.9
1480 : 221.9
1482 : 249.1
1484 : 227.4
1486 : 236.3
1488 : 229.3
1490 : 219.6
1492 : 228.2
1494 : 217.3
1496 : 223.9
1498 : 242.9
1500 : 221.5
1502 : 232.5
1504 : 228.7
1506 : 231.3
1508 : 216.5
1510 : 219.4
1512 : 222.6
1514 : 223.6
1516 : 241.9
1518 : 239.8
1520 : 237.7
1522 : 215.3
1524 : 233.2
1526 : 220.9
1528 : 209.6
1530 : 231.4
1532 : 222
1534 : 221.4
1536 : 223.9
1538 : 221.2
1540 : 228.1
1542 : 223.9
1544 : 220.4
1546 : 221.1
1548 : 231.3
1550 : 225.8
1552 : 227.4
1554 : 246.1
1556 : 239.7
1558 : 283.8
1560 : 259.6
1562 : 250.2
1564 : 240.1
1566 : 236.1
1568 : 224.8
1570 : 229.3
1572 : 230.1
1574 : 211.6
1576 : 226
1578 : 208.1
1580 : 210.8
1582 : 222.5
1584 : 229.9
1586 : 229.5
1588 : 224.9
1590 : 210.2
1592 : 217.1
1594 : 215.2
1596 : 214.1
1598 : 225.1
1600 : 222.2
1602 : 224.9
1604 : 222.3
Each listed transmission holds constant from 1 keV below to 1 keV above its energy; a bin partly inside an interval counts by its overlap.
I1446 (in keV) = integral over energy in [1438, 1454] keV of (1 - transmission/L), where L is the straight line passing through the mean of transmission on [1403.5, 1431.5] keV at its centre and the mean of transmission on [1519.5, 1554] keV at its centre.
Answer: 2.0 keV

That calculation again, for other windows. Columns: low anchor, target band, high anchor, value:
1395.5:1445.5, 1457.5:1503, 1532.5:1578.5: 3.5 keV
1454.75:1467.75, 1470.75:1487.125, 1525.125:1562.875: -0.3 keV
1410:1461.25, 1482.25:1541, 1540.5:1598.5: 2.1 keV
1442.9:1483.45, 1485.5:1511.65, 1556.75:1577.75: 0.3 keV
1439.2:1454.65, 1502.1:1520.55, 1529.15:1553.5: -0.3 keV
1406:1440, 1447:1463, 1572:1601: 2.1 keV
